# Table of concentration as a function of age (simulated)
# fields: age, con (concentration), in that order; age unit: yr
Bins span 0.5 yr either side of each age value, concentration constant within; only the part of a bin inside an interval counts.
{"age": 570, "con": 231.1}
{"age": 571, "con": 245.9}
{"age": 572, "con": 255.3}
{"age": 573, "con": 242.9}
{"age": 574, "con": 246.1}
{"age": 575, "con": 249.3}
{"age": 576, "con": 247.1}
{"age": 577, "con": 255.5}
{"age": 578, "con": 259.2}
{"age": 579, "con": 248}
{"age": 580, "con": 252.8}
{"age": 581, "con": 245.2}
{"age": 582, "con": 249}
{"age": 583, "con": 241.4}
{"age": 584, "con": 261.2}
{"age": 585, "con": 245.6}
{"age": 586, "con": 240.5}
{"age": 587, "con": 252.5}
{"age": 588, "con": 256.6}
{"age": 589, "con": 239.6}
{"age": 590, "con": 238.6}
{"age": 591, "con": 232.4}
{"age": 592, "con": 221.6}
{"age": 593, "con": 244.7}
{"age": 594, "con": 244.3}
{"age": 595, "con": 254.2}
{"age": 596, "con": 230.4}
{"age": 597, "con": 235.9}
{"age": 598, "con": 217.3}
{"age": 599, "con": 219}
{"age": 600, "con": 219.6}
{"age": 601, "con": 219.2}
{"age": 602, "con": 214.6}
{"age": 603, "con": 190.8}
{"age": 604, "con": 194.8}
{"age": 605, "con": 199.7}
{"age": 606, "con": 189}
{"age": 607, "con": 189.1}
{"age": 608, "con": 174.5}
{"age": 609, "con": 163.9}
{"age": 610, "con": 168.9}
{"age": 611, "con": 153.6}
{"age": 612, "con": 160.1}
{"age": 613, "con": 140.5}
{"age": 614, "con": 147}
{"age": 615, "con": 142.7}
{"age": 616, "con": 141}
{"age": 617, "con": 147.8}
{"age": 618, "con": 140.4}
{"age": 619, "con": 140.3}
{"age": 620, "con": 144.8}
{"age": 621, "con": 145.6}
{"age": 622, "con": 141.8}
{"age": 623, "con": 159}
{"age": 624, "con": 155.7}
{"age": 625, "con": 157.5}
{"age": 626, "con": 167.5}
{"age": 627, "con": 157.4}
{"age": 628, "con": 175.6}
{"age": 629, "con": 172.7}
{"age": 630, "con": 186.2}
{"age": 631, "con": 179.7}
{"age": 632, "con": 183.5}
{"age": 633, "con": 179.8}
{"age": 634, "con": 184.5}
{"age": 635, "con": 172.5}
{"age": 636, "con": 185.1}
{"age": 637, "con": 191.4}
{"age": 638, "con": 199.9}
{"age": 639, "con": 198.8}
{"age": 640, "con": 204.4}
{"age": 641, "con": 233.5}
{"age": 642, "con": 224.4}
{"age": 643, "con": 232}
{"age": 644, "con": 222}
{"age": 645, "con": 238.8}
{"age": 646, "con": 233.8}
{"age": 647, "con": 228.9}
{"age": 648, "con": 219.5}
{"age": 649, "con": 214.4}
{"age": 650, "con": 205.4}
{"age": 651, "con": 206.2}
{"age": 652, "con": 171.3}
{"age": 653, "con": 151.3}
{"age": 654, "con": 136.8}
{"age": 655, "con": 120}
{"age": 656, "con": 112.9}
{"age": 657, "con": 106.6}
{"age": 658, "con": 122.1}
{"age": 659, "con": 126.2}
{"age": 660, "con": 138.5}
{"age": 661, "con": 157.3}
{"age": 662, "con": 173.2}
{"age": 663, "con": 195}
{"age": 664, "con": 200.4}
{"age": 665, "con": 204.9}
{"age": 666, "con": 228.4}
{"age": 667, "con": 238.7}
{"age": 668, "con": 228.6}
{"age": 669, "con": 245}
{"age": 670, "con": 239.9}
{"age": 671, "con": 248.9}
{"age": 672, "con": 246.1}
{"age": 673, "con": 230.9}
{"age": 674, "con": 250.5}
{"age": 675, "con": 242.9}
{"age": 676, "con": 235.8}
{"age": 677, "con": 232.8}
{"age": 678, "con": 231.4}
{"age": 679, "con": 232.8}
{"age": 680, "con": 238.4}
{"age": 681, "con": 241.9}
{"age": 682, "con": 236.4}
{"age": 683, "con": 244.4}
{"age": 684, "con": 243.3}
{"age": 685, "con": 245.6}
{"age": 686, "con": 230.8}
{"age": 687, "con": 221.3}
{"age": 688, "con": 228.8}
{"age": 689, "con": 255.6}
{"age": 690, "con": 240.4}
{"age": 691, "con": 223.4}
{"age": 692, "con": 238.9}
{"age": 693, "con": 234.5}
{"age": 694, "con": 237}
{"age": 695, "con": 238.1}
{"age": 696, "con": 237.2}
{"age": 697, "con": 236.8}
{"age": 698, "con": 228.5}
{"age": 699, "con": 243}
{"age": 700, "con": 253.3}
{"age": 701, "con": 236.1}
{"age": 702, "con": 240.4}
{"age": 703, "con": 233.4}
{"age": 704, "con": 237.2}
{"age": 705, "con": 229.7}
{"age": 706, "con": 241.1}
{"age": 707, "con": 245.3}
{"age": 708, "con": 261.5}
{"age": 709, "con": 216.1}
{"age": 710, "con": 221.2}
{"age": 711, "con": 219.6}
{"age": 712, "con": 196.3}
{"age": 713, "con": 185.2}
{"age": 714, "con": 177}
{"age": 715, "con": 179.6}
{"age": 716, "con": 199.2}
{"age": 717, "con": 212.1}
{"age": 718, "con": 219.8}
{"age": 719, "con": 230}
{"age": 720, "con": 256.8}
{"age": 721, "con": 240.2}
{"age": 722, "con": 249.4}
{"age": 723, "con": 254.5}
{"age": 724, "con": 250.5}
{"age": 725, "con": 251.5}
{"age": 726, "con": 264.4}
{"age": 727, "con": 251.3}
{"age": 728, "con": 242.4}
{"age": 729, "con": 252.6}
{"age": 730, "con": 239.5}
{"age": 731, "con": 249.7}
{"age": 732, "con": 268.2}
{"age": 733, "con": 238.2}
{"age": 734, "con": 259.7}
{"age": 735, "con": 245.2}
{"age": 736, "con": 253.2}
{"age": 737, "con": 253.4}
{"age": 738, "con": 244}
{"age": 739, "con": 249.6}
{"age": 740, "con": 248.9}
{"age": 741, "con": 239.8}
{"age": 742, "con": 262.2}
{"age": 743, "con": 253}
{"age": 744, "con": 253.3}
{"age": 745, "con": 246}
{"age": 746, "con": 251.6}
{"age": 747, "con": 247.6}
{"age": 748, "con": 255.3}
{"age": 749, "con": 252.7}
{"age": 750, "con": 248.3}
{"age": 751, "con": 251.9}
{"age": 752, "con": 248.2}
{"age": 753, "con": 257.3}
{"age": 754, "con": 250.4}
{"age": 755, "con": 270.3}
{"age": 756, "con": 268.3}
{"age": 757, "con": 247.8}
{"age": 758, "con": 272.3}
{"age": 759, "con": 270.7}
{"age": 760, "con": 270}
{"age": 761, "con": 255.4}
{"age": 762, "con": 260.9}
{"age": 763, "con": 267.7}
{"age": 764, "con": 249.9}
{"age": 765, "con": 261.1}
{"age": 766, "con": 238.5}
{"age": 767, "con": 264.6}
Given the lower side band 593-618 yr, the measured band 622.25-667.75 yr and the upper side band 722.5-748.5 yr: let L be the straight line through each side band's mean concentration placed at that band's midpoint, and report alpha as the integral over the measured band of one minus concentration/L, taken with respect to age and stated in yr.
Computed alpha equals 5.4 yr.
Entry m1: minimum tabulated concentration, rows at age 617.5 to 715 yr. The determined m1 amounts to 106.6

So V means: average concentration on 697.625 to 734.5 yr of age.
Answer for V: 234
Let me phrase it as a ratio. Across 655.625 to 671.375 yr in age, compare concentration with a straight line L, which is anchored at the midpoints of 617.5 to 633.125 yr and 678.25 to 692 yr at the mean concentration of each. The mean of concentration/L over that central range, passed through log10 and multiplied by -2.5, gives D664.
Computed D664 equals 0.14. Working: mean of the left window 161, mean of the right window 237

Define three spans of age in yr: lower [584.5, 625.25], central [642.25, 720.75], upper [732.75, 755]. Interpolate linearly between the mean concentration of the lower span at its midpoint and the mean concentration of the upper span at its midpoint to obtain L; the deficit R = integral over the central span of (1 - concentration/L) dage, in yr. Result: 3.0 yr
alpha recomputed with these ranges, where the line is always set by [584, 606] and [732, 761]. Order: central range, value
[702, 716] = 1.6 yr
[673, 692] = 0.5 yr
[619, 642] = 5.7 yr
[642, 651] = 0.5 yr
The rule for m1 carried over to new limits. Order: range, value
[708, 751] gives 177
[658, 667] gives 122.1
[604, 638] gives 140.3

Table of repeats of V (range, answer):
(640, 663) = 182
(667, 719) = 232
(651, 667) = 160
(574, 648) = 203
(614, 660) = 174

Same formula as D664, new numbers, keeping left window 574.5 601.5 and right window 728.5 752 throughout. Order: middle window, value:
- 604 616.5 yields 0.42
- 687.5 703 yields 0.04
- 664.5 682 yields 0.05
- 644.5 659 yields 0.37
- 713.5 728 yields 0.08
